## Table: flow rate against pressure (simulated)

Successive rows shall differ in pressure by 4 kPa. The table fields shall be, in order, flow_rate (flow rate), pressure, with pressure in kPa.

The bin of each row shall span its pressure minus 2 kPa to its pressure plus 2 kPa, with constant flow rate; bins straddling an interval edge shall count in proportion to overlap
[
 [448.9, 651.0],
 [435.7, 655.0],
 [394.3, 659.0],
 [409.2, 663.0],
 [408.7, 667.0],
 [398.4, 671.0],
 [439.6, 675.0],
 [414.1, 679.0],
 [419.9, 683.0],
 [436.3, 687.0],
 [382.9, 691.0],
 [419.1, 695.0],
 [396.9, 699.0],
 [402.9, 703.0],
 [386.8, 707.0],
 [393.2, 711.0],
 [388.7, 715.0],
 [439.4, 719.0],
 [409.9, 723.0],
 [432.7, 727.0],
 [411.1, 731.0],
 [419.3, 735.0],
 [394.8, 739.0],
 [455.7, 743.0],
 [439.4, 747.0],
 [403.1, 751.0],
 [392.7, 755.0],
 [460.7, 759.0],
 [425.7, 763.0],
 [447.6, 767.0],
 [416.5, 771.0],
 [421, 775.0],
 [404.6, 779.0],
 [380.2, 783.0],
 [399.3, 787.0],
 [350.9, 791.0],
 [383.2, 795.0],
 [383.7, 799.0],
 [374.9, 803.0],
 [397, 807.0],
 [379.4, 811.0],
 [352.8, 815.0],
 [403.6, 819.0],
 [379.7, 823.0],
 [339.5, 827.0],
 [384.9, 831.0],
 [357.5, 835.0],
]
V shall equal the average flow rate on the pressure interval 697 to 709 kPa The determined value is 396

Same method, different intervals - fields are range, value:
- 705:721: 402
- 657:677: 410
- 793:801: 383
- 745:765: 424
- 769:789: 404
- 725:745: 423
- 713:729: 418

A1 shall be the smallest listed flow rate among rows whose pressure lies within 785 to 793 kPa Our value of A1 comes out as 350.9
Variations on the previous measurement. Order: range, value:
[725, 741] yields 394.8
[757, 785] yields 380.2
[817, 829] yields 339.5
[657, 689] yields 394.3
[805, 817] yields 352.8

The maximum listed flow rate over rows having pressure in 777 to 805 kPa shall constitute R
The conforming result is 404.6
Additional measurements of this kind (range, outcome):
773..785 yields 421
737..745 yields 455.7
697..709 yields 402.9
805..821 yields 403.6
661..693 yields 439.6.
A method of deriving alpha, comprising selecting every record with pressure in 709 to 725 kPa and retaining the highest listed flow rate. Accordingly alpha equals 439.4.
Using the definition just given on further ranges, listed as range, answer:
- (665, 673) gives 408.7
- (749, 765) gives 460.7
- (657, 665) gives 409.2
